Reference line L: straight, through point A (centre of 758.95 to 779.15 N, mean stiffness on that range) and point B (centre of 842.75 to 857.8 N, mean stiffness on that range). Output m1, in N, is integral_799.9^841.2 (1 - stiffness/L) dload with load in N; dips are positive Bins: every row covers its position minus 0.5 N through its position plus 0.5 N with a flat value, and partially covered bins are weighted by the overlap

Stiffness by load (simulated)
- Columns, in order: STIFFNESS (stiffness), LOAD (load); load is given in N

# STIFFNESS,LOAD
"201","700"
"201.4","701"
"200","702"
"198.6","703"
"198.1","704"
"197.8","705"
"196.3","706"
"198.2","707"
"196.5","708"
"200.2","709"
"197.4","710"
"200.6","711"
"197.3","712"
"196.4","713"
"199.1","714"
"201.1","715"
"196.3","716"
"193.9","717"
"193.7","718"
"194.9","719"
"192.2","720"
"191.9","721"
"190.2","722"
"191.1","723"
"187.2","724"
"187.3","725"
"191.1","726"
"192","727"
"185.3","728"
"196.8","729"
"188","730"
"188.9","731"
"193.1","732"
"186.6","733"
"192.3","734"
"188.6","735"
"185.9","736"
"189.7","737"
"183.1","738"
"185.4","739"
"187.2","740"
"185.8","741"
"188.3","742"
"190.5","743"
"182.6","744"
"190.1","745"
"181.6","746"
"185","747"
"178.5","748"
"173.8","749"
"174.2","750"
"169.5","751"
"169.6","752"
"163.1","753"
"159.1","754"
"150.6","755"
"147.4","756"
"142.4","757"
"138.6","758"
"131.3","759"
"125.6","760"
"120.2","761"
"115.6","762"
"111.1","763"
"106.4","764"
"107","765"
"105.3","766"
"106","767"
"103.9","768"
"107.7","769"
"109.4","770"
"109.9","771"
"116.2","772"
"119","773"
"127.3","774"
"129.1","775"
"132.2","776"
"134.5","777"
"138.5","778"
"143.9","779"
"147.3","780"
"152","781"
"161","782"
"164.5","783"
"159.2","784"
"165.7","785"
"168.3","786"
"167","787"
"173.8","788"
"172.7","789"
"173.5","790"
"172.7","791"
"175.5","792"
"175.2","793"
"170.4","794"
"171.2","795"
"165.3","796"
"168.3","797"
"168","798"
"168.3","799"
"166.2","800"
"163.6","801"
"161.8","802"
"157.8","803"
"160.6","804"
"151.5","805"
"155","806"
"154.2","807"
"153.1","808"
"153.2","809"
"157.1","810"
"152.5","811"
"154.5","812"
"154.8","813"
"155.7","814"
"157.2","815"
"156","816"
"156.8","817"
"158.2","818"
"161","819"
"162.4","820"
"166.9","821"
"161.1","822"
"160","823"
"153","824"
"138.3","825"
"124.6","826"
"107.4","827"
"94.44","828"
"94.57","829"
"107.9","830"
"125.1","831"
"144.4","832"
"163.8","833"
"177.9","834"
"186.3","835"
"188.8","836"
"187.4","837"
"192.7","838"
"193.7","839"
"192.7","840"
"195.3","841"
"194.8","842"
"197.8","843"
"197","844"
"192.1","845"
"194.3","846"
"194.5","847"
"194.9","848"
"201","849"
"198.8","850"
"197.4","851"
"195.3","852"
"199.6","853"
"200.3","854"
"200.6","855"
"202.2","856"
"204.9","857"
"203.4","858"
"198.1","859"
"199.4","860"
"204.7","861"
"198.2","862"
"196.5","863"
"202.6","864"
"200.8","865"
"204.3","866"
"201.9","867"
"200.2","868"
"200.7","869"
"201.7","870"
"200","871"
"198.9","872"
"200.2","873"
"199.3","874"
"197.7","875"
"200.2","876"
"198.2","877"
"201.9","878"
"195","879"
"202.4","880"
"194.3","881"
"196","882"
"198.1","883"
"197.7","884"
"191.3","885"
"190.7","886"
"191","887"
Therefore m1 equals 3.1 N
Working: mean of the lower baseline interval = 118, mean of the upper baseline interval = 198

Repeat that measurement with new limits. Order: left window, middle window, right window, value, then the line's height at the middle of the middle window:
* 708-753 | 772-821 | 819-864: 6.6 N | 182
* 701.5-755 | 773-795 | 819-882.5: 3.5 N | 186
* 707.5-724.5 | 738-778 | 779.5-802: 7.6 N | 179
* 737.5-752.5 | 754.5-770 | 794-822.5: 4.8 N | 176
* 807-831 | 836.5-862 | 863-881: -3.1 N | 176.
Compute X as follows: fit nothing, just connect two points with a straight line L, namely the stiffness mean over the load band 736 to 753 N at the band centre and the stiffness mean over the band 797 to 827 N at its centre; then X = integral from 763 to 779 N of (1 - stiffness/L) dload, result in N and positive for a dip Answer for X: 5.0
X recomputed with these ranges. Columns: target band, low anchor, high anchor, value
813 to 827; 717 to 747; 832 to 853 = 2.8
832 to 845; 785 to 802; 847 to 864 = 0.3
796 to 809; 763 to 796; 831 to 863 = -0.1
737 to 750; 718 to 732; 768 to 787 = -0.9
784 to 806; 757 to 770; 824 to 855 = -4.4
